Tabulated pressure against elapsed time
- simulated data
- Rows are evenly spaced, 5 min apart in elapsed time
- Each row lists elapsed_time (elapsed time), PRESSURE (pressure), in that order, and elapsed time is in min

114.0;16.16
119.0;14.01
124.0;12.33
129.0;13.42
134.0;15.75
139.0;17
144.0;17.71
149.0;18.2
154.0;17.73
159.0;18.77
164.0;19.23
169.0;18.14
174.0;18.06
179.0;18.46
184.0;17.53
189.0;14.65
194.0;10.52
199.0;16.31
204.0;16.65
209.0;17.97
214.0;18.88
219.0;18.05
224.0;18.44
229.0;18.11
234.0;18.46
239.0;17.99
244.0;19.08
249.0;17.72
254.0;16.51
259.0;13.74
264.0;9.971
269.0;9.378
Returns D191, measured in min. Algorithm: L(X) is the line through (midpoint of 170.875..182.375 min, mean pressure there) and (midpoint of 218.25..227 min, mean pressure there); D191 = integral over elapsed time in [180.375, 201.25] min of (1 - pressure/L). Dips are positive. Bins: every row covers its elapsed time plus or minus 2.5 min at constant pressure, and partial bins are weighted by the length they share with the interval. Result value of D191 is 3.8 min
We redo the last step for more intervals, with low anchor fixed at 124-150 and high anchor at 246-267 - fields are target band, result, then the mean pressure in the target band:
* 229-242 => -3.10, 18.2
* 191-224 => -3.23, 16.5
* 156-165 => -1.88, 18.9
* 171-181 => -1.81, 18.2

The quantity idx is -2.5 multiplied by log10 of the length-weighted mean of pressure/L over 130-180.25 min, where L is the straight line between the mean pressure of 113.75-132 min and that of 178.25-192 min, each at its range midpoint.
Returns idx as -0.172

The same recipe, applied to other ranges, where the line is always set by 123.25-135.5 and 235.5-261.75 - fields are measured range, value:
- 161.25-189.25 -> -0.19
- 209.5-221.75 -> -0.14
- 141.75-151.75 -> -0.24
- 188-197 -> 0.24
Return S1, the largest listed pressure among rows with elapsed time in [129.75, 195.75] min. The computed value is 19.23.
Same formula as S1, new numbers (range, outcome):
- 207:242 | 18.88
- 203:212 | 17.97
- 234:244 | 19.08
